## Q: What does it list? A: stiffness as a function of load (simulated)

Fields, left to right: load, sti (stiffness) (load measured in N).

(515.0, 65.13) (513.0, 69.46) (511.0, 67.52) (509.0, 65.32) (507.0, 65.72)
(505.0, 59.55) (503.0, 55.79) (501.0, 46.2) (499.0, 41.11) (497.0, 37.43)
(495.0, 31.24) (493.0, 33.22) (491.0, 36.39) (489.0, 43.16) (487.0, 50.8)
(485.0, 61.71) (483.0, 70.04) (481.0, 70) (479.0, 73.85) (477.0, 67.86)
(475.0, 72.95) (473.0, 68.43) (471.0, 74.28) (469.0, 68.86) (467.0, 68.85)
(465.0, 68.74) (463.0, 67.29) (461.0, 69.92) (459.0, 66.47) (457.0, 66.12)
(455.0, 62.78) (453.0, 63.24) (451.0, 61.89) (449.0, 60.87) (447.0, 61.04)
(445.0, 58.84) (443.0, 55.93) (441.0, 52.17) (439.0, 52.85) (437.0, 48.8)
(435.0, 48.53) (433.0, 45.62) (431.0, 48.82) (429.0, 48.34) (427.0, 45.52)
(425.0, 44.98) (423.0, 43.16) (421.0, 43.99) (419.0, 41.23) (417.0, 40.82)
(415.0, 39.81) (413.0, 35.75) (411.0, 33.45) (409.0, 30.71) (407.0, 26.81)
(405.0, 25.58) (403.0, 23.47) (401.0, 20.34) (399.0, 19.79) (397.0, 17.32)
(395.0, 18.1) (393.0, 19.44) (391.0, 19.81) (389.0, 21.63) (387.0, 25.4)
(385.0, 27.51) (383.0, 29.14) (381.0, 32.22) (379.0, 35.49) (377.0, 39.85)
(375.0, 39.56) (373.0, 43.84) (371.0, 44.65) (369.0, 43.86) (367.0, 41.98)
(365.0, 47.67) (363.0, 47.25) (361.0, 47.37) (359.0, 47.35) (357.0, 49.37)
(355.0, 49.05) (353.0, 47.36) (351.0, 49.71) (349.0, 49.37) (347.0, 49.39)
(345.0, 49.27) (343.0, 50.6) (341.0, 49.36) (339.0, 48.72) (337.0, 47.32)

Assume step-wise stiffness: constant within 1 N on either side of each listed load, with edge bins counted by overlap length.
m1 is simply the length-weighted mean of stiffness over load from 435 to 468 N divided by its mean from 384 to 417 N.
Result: 2.37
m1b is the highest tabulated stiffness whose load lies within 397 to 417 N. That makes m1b 40.82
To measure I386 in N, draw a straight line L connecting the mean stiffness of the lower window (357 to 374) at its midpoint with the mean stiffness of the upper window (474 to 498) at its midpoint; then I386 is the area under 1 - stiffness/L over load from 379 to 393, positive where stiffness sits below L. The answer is 6.22 N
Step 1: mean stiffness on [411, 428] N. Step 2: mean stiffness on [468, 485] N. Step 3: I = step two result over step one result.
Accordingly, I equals 1.7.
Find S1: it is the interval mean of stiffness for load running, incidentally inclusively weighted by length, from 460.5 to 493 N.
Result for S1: 63.5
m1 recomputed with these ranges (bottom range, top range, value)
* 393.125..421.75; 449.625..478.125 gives 2.30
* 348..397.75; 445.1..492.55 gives 1.70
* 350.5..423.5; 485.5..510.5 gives 1.36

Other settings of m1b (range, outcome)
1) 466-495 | 74.28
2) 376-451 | 61.89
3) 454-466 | 69.92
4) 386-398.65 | 25.4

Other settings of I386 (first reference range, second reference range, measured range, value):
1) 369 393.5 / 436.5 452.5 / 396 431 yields 8.52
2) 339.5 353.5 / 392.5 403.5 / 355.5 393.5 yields -4.20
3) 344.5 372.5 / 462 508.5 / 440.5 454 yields -1.12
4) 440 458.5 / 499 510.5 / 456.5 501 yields -0.11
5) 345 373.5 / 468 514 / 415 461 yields 0.69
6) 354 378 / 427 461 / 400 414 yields 6.34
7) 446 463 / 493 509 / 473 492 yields -2.15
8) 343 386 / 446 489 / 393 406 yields 7.76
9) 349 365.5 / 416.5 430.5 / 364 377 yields 1.14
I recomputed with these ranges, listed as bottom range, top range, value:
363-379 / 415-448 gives 1.13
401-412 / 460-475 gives 2.55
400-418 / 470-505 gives 1.79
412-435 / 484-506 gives 1.03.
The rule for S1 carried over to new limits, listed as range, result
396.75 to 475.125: 49.9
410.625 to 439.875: 44.3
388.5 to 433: 32.6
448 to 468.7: 65.7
